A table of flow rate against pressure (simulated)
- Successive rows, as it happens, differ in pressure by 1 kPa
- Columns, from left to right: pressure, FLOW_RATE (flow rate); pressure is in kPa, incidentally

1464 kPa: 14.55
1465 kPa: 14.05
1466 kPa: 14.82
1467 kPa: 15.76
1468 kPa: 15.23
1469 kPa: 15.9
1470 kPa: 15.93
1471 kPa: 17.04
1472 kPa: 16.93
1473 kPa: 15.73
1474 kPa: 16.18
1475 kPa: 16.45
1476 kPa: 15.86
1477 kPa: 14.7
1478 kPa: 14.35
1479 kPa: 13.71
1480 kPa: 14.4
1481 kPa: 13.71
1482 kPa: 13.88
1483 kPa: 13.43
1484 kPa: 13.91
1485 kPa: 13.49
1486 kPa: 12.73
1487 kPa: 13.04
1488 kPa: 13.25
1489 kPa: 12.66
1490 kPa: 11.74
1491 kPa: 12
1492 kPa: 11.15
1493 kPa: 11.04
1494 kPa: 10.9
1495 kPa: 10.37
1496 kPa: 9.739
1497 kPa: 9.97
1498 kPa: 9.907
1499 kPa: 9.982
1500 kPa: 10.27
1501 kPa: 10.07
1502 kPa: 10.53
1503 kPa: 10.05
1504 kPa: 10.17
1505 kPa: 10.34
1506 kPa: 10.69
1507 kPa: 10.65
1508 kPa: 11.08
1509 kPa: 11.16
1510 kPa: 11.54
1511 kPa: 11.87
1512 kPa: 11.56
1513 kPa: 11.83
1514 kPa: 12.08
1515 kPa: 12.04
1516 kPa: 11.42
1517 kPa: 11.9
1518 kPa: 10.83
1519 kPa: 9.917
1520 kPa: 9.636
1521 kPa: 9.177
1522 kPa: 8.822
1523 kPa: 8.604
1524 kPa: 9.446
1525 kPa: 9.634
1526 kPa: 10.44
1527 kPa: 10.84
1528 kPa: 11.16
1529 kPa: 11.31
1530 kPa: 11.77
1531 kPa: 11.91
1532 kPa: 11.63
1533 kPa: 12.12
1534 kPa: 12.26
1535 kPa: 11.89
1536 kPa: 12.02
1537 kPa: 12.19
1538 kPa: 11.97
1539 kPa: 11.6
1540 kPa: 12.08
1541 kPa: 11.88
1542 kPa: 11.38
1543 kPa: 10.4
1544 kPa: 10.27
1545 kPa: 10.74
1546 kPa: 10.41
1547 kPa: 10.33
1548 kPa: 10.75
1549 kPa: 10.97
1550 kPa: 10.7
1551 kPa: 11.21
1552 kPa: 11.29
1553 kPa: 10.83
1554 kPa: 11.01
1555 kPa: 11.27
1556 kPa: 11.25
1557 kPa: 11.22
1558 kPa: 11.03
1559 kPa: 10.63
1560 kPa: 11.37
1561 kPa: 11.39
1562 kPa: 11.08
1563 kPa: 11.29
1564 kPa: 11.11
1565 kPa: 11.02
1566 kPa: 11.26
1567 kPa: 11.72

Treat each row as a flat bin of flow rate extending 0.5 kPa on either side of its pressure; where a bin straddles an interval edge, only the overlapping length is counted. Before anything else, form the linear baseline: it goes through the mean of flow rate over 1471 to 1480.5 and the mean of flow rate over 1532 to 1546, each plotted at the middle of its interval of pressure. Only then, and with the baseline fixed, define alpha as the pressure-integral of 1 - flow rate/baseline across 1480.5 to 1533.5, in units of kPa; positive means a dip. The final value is 9.1 kPa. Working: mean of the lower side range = 15.5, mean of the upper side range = 11.6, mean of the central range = 11.2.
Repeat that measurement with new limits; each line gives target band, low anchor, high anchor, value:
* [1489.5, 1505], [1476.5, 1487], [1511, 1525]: 2.4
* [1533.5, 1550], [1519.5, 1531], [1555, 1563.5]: -1.0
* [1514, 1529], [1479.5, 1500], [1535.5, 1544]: 1.8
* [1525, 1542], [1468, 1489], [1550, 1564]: 0.8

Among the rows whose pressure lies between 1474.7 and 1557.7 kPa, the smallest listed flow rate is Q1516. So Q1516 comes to 8.604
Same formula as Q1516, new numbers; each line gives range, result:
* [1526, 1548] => 10.27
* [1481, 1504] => 9.739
